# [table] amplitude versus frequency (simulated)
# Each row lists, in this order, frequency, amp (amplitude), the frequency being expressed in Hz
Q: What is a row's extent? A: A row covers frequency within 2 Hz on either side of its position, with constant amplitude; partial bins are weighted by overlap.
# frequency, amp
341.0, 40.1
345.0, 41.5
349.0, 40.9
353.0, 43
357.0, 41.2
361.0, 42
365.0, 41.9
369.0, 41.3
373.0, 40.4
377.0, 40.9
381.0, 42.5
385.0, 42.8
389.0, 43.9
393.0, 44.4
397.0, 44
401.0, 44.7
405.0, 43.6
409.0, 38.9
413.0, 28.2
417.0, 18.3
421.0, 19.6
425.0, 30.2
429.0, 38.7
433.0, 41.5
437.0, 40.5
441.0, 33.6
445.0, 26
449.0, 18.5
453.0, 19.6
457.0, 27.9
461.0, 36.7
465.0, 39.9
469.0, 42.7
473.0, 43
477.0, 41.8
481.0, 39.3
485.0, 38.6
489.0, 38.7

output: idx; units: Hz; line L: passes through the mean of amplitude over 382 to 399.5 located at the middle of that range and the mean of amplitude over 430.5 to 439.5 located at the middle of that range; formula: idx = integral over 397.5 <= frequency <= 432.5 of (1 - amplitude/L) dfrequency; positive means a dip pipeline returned 7.0 Hz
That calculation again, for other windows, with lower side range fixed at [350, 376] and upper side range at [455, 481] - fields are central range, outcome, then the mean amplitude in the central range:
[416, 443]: 5.1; 32.3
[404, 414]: 0.8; 37.1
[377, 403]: -1.7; 43.5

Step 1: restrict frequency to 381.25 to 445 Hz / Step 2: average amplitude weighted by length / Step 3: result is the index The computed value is 36.7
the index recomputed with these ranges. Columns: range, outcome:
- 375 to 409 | 43.1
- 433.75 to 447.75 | 33.3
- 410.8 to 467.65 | 30.1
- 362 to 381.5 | 41.3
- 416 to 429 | 25.5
